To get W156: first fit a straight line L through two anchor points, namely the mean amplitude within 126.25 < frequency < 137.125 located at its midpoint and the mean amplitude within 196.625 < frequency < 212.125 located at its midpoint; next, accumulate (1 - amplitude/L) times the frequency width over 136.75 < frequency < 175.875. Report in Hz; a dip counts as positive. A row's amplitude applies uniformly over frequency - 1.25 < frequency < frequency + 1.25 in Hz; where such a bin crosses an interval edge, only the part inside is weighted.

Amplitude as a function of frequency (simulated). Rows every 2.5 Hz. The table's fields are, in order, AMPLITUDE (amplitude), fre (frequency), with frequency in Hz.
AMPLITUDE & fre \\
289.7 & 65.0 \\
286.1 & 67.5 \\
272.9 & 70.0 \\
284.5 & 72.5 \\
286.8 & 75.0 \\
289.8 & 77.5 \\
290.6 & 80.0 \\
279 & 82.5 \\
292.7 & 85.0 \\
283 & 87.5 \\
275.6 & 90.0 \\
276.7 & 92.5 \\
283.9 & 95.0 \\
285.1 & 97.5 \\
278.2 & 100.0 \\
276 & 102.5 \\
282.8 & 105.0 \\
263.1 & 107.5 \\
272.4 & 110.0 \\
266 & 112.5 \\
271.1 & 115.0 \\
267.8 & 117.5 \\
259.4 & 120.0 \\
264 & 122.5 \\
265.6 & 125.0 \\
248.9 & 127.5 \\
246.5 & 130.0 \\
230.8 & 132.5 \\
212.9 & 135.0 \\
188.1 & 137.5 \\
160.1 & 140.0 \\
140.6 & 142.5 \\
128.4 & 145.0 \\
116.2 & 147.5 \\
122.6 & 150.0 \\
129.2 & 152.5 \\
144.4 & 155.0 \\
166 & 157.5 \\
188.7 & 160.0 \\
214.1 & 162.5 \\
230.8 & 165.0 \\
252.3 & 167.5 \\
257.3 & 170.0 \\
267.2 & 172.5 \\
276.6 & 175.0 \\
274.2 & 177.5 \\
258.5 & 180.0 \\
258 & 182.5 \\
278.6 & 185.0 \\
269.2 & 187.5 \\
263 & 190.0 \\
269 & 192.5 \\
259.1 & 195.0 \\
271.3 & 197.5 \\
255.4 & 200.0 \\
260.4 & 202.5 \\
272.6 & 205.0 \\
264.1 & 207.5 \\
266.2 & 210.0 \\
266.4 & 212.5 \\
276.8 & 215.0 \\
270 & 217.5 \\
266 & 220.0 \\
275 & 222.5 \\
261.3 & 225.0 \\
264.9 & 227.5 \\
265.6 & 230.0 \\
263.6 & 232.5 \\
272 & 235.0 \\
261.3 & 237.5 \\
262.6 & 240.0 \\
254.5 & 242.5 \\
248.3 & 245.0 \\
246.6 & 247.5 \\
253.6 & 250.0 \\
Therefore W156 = 9.3 Hz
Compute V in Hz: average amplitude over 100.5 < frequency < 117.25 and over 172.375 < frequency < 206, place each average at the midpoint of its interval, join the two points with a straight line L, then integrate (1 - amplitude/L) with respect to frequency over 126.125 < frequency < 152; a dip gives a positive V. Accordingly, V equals 8.78 Hz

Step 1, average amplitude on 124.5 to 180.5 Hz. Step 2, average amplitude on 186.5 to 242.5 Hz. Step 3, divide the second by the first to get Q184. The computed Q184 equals 1.31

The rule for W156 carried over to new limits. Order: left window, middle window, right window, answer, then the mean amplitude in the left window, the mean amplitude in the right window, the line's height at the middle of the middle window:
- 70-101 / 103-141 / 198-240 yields 4.24 Hz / 283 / 266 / 279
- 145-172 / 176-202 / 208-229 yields -4.66 Hz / 182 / 268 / 226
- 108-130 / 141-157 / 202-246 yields 7.97 Hz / 263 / 265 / 264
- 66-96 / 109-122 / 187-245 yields 0.55 Hz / 284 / 265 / 279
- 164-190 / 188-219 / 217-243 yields -0.27 Hz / 263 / 265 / 264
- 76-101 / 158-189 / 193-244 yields 2.45 Hz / 284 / 265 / 272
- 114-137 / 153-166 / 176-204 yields 3.70 Hz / 250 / 265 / 258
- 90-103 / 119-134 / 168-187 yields 1.27 Hz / 280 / 267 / 275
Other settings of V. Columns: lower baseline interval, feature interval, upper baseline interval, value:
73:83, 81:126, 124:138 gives -2.3 Hz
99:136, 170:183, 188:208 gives -0.1 Hz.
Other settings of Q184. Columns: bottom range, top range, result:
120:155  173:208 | 1.40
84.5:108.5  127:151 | 0.64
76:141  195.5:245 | 1.01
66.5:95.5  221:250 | 0.92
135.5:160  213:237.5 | 1.81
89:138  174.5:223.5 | 1.02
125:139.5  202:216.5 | 1.19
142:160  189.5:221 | 1.92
